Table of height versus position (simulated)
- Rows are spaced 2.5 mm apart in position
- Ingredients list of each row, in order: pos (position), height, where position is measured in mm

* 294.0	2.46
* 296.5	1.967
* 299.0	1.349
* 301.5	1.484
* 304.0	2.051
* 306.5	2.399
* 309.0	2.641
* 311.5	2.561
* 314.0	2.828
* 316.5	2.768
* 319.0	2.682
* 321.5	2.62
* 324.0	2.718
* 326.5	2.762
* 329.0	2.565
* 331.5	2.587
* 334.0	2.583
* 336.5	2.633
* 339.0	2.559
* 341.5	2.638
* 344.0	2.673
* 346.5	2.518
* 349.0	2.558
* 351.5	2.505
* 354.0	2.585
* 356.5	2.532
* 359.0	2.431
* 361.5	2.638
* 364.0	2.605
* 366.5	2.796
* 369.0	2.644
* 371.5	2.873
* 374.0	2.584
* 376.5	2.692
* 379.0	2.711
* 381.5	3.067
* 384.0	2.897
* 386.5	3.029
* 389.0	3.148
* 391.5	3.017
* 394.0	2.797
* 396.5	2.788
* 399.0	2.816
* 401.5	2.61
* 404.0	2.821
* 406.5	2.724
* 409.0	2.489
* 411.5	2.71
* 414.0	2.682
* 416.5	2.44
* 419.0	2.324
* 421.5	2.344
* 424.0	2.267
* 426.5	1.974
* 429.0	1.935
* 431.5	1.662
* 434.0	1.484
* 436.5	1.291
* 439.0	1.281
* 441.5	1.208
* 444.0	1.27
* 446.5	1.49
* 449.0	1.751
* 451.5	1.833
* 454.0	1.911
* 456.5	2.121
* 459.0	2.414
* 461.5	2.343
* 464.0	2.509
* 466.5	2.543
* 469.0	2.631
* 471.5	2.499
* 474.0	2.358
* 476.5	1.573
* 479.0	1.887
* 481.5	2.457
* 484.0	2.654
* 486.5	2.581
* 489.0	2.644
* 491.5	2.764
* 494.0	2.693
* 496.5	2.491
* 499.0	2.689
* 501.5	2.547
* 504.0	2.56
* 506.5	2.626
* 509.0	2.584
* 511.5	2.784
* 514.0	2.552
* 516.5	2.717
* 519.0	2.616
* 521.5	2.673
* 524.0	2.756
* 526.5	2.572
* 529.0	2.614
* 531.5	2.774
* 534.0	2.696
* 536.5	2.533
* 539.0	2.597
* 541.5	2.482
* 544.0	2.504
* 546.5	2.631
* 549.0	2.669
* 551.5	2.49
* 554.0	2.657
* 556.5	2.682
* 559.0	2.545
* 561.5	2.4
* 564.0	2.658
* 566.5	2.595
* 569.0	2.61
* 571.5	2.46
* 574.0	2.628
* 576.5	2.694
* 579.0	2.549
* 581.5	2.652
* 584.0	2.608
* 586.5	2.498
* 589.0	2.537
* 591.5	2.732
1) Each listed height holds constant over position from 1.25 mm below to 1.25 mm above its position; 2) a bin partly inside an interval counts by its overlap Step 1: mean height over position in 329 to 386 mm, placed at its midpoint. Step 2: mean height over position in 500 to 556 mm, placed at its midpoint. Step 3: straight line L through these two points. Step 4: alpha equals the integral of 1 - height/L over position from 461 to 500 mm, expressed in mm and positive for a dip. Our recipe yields 2.55 mm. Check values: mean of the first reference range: 2.65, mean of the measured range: 2.46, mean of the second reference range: 2.62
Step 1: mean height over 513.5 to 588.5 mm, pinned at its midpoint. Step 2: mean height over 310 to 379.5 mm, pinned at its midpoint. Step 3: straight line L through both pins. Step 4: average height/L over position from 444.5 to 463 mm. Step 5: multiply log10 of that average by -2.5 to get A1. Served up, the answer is 0.32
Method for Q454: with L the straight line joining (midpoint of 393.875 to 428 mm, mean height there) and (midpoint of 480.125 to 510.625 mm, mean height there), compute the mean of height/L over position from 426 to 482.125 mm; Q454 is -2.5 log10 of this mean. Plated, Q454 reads 0.32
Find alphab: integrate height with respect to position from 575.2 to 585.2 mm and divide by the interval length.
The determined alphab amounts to 2.63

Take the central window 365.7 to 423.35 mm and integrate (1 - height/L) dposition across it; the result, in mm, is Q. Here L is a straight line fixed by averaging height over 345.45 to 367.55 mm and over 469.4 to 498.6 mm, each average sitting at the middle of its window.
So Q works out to -4.6 mm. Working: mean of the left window 2.57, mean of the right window 2.43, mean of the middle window 2.73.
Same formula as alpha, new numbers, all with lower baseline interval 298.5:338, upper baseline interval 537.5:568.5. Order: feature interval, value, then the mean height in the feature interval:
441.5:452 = 4.2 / 1.52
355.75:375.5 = -1.2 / 2.64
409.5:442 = 6.7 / 2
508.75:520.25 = -0.4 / 2.66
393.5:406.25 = -1.3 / 2.76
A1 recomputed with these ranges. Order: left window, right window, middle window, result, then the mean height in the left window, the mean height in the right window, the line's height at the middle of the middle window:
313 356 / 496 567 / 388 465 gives 0.189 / 2.63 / 2.61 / 2.62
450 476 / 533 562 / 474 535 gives -0.054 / 2.29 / 2.58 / 2.43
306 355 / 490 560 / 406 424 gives 0.051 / 2.62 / 2.63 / 2.62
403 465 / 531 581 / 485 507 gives -0.132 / 2.05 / 2.59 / 2.32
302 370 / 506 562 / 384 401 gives -0.127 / 2.58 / 2.62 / 2.59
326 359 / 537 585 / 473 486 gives 0.172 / 2.58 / 2.58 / 2.58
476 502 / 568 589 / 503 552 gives -0.043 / 2.48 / 2.58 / 2.52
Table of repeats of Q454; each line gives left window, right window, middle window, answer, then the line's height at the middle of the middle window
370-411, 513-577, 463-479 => 0.17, 2.71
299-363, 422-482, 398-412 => -0.24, 2.17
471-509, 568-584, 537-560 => -0.01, 2.56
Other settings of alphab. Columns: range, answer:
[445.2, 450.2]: 1.62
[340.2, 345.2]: 2.65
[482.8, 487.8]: 2.62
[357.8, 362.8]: 2.54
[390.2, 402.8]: 2.81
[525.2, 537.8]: 2.64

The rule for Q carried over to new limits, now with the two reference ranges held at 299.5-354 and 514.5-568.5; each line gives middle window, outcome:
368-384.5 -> -1.5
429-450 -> 9.1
